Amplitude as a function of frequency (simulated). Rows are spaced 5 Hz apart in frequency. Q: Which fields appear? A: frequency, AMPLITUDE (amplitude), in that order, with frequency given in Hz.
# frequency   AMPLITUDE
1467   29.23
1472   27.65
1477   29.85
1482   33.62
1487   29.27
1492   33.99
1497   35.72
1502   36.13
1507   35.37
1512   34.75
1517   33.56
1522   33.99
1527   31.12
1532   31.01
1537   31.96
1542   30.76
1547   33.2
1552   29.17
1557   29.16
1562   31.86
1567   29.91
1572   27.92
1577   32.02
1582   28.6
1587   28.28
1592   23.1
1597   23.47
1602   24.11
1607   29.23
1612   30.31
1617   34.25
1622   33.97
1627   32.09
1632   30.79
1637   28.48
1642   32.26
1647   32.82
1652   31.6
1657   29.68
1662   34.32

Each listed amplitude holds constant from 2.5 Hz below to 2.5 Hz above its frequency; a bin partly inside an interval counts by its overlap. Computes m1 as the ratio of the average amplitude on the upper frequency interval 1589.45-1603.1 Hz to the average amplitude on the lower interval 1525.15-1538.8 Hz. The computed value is 0.8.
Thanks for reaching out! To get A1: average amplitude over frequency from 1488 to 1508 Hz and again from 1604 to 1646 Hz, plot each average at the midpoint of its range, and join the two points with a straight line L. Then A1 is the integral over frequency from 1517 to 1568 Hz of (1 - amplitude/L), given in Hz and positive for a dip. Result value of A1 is 3.45 Hz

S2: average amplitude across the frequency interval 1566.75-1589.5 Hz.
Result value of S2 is 29.3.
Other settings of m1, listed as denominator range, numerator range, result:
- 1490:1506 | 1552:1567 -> 0.85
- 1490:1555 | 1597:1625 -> 0.90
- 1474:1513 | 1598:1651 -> 0.92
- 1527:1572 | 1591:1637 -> 0.95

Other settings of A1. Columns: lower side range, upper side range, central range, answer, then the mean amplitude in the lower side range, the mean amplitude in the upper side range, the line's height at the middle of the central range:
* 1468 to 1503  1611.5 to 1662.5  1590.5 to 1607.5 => 3.9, 32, 31.8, 31.9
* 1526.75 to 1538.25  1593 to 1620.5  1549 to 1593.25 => 0.9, 31.3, 28.2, 29.7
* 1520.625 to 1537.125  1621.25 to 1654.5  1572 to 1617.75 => 5.5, 31.9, 31.6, 31.7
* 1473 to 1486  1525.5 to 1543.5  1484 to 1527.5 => -3.9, 31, 31.2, 31.1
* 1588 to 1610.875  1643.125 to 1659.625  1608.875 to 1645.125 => -3.9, 25.5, 31.5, 28.7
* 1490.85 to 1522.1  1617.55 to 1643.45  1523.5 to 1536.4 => 1.1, 34.9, 31.7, 34.3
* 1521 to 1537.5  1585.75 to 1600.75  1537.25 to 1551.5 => -0.7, 31.8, 24.6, 30.1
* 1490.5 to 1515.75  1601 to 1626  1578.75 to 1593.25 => 2.1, 35.2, 30.9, 31.9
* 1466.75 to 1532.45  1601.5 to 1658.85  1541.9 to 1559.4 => 0.8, 32.7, 31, 32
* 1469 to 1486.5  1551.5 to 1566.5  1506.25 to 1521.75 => -2.2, 30.2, 30.2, 30.2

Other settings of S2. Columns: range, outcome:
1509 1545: 32.5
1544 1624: 29.3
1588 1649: 29.5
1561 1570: 30.6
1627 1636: 30.8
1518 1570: 31.2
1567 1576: 29.2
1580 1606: 25.7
